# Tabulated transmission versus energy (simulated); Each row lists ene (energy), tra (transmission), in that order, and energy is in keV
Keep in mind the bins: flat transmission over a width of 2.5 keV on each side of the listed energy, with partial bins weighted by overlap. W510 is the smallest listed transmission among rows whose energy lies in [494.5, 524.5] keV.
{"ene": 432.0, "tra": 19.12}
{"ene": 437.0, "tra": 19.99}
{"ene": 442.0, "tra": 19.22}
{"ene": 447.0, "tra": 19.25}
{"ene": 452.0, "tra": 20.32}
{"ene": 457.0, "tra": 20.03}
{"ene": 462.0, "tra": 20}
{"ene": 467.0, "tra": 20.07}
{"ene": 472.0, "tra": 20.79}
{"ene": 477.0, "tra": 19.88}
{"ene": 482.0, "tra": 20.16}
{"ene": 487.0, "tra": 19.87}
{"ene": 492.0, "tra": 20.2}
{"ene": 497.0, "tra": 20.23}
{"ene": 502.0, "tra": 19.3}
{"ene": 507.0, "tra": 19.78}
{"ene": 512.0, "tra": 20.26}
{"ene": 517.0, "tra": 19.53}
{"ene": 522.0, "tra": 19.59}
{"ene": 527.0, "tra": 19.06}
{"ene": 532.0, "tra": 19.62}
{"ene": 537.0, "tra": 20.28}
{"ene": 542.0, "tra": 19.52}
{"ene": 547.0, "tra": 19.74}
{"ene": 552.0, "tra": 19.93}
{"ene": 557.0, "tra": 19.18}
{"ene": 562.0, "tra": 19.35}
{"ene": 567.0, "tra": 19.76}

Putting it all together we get 19.3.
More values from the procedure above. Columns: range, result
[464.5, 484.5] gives 19.88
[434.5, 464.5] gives 19.22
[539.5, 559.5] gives 19.18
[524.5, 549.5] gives 19.06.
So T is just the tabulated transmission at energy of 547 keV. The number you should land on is 19.74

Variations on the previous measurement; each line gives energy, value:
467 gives 20.07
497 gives 20.23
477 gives 19.88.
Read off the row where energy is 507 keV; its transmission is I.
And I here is 19.78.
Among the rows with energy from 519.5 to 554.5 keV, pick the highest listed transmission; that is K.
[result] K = 20.28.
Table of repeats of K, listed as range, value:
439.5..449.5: 19.25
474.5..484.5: 20.16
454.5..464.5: 20.03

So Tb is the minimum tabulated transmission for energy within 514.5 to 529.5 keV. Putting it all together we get 19.06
